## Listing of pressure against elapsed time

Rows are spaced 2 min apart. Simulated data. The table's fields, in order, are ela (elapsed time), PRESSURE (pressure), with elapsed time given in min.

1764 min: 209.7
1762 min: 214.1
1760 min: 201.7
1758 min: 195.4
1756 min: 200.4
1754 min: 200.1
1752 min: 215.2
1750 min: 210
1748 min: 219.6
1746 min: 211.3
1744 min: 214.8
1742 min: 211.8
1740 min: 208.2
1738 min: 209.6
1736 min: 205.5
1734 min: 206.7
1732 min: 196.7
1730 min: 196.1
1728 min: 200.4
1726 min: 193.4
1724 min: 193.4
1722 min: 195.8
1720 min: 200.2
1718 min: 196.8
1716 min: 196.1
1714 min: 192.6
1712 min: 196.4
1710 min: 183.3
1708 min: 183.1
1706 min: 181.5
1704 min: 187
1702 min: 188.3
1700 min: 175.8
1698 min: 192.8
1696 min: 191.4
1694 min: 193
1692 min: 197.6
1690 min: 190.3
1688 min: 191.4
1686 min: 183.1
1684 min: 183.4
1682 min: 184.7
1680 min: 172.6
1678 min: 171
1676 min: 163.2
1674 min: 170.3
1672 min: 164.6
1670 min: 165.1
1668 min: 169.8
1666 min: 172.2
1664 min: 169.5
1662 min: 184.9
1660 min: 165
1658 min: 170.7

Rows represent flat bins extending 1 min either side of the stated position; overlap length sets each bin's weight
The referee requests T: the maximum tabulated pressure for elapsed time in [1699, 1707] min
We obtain 188.3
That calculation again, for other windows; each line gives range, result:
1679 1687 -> 184.7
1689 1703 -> 197.6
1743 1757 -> 219.6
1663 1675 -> 172.2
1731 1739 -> 209.6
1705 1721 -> 200.2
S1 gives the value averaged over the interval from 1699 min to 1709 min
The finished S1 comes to 183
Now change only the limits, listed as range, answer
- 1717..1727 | 196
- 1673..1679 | 168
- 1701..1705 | 188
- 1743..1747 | 213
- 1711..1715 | 194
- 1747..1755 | 211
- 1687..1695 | 193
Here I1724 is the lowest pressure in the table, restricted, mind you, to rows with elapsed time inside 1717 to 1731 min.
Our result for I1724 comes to 193.4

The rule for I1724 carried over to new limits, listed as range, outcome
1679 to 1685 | 172.6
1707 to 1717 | 183.1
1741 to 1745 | 211.8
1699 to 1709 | 175.8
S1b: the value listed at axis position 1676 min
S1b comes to 163.2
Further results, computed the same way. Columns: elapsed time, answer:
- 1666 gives 172.2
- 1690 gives 190.3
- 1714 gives 192.6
